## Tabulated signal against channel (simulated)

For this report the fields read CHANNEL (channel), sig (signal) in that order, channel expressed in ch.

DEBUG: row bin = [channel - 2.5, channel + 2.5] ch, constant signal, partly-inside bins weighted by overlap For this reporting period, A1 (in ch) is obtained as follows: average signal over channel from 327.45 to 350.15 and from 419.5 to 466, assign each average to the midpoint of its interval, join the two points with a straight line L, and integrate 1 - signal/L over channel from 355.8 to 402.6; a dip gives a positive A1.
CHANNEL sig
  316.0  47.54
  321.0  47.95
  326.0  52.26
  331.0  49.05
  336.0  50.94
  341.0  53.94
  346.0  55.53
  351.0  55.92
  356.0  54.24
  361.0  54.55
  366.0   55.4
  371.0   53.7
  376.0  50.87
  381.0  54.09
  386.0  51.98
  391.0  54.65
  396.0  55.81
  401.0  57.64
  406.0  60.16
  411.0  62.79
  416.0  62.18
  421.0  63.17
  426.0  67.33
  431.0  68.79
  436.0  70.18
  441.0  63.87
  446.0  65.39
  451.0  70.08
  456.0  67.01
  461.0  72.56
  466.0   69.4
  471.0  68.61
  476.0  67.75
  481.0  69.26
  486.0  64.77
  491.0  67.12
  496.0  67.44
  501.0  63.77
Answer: 3.39 ch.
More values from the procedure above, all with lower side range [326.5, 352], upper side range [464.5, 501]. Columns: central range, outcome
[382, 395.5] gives 1.0 ch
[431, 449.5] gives -1.1 ch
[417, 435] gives -1.4 ch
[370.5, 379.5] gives 0.7 ch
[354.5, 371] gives 0.2 ch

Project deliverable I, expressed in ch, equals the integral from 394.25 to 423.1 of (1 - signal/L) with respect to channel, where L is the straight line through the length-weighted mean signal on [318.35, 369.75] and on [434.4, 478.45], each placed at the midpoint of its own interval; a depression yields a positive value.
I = 0.7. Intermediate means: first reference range 53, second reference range 68.3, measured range 60.4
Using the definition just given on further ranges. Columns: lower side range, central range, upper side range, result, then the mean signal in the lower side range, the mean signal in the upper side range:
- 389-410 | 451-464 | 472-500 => -1.2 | 57.5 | 67.2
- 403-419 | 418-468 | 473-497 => -2.8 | 61.6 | 67.3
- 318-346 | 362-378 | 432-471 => 0.9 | 51.2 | 68.4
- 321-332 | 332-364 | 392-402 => -1.1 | 50.3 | 56.3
